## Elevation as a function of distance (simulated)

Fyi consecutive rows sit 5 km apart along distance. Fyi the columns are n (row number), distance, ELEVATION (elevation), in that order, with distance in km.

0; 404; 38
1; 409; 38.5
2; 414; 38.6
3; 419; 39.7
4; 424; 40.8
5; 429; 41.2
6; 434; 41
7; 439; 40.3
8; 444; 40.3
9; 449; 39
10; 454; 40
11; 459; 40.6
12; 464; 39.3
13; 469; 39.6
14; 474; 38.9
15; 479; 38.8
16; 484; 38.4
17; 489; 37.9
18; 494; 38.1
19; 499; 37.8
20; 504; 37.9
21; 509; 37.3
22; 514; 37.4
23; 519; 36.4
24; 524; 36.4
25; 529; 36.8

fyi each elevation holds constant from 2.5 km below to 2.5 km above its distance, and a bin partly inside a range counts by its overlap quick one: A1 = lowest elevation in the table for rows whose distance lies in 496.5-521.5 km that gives 36.4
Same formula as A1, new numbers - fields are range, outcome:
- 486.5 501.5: 37.8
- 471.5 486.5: 38.4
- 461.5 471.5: 39.3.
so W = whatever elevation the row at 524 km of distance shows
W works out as 36.4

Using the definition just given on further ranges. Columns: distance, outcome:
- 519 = 36.4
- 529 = 36.8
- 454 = 40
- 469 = 39.6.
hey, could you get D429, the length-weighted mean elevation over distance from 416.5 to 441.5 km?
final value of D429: 40.6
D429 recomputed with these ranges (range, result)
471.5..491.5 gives 38.5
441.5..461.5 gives 40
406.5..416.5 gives 38.5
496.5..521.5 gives 37.4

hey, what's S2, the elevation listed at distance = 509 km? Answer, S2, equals 37.3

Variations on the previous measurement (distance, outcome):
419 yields 39.7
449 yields 39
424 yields 40.8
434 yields 41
